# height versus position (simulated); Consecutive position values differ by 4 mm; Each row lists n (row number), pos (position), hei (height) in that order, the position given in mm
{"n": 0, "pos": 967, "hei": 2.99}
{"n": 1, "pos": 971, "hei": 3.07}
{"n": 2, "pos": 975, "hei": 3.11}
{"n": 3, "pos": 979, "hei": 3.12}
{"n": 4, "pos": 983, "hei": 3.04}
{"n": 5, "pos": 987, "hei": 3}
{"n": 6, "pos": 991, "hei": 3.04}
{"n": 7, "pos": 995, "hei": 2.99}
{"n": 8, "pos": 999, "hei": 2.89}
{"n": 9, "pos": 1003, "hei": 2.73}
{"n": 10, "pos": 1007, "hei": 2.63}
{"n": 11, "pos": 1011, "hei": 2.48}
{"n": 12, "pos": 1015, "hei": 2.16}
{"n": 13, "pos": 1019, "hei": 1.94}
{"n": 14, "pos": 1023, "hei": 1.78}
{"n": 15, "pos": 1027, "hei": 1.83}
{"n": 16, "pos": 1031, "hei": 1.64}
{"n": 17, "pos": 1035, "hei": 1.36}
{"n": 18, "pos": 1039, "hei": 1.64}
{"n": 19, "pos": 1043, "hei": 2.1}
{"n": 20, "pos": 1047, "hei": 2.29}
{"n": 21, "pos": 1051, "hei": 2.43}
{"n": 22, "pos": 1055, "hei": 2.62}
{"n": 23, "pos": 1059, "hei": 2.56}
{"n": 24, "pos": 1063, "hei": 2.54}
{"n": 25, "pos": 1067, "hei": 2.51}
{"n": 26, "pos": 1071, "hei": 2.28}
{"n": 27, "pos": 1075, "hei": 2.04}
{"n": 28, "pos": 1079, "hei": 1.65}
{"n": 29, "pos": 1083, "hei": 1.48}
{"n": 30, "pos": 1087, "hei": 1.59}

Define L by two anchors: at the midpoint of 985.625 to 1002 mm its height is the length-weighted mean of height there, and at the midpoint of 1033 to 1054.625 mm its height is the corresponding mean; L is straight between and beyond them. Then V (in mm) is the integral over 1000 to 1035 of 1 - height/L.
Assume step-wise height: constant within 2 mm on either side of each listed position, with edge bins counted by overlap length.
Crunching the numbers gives 5.7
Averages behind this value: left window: 2.96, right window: 2.01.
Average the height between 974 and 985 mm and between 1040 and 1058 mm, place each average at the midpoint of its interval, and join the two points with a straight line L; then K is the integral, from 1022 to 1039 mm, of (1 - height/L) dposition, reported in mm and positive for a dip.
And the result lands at 5.98 mm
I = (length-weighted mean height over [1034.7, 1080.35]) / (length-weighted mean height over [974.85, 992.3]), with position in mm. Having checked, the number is 0.72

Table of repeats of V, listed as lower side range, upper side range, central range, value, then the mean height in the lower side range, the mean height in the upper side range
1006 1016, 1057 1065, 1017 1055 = 8.6 mm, 2.43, 2.55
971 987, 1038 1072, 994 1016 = 1.4 mm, 3.08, 2.35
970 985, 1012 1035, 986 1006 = -2.5 mm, 3.09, 1.85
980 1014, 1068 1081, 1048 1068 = -2.9 mm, 2.84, 2.03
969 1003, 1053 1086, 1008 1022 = 2.8 mm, 3.01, 2.19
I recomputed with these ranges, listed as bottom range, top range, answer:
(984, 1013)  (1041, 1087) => 0.78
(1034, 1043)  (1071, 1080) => 1.19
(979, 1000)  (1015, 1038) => 0.58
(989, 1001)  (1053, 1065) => 0.87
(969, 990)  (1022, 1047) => 0.58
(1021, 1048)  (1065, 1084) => 1.13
